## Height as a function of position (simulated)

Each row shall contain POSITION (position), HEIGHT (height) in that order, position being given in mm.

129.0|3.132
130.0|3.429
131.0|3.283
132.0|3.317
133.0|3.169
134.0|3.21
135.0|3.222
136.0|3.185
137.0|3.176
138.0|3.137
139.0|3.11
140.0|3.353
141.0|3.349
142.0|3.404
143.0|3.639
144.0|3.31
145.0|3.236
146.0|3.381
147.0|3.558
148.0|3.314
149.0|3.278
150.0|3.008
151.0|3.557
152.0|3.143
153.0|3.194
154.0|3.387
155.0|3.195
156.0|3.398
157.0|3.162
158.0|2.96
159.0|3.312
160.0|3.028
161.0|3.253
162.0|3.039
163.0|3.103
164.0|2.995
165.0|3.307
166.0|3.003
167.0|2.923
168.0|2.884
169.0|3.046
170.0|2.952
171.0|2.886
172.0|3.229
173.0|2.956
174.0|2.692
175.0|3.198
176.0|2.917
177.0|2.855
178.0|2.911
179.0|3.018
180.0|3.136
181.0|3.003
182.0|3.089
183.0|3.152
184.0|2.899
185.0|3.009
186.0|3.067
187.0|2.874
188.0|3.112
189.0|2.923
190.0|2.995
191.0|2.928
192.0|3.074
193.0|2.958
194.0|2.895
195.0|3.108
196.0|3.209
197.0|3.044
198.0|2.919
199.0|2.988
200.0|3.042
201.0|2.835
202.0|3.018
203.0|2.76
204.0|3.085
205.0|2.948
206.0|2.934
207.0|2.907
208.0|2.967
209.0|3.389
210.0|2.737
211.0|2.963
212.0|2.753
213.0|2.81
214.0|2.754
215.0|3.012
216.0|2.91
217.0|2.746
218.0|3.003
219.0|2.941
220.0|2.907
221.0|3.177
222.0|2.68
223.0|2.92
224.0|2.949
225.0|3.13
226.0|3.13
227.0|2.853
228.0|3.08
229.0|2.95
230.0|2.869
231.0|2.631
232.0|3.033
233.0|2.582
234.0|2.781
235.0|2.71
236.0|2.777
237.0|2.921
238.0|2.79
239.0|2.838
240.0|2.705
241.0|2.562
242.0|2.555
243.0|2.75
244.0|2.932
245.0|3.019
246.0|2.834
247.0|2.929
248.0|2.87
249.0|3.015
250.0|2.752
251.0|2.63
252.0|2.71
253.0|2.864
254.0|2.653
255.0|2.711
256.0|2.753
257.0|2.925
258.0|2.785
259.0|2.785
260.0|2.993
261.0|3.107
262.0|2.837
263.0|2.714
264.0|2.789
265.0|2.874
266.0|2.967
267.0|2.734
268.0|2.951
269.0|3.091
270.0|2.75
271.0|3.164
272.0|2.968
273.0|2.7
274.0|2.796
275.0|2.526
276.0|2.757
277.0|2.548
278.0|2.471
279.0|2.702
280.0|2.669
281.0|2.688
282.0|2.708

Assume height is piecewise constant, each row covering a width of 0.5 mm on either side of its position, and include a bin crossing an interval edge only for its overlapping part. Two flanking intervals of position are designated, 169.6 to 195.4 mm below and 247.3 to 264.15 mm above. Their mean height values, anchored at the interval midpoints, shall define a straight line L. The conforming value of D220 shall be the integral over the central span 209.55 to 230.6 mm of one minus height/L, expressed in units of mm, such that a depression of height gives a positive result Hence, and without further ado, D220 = -0.1 mm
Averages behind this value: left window 2.99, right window 2.82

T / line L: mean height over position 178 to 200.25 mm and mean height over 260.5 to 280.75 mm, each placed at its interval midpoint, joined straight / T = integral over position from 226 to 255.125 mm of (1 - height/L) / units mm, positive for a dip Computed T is 0.7 mm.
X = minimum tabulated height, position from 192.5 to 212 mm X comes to 2.737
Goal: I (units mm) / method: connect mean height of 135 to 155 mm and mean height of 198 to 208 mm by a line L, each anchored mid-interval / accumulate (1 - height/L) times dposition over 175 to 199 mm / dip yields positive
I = 0.3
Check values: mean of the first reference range 3.3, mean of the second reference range 2.95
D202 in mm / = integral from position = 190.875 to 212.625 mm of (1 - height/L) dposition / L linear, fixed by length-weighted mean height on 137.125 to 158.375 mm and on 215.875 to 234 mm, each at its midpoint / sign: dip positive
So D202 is 0.4 mm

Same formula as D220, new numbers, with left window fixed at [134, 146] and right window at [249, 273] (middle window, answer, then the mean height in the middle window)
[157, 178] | 1.05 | 3.03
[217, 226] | 0.09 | 2.96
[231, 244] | 0.80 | 2.75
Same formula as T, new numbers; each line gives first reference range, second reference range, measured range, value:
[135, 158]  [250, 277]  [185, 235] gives 1.5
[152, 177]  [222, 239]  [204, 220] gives 0.1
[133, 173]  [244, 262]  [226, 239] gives 0.3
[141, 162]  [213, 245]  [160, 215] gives 1.7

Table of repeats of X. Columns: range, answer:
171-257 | 2.555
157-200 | 2.692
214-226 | 2.68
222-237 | 2.582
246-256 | 2.63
